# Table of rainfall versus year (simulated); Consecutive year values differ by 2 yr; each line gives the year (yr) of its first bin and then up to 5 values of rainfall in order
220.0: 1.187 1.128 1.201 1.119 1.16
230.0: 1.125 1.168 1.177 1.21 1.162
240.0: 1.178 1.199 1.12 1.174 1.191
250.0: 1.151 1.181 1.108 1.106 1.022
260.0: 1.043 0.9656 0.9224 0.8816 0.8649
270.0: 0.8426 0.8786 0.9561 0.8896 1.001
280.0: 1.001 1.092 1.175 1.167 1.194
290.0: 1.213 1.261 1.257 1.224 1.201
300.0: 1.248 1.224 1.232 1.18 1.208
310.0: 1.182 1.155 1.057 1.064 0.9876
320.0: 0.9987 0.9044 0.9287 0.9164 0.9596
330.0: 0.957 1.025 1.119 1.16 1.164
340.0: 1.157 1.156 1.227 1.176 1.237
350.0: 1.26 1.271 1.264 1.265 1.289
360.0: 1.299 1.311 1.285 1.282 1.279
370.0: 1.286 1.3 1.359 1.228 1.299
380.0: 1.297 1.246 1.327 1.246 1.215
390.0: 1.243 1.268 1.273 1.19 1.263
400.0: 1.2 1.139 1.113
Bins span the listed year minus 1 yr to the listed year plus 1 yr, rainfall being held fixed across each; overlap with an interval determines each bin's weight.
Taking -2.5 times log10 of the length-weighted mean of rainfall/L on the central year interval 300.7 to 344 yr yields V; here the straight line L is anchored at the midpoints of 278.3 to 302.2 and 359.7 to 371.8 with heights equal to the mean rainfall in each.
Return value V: 0.13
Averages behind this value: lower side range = 1.18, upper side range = 1.29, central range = 1.09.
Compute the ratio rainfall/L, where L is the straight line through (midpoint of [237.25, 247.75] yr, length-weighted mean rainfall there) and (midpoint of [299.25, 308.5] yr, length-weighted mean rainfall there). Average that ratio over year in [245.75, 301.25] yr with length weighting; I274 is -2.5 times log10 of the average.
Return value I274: 0.11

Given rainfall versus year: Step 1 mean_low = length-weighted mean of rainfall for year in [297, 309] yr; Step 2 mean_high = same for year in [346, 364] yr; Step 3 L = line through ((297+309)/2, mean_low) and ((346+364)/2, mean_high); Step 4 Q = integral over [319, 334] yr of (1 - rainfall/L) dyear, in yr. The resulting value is 3.31 yr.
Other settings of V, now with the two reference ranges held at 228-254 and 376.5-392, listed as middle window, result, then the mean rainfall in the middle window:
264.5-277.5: 0.31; 0.891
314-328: 0.25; 0.973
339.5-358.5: 0.01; 1.23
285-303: -0.02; 1.22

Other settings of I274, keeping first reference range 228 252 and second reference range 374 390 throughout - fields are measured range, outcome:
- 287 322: 0.048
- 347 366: -0.021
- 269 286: 0.205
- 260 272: 0.293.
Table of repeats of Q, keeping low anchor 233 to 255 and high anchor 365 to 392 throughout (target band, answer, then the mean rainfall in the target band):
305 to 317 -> 0.8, 1.14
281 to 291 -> 0.3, 1.17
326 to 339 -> 2.0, 1.05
